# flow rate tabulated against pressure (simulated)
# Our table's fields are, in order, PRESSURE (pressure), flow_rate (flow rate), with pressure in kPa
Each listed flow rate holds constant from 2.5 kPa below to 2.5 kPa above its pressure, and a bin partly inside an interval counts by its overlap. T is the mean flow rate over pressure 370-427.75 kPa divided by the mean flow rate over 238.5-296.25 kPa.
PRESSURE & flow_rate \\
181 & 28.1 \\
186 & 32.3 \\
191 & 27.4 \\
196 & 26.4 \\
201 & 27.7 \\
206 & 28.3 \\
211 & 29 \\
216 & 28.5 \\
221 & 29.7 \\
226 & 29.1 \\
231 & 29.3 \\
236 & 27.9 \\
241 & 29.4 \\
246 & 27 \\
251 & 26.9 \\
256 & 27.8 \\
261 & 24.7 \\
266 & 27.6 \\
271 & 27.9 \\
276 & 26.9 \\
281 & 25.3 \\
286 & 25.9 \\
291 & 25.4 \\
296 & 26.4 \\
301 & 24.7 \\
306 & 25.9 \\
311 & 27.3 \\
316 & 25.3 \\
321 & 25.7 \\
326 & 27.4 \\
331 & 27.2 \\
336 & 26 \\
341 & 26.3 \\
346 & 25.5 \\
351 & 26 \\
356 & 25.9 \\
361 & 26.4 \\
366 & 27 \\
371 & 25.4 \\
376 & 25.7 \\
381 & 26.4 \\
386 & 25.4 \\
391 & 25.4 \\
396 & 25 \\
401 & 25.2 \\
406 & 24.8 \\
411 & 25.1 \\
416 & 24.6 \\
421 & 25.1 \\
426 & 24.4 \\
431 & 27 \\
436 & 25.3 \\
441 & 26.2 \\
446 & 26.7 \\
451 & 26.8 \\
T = 0.9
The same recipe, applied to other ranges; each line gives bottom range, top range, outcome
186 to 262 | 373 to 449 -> 0.91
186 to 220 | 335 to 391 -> 0.92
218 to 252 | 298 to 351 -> 0.92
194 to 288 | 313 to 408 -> 0.94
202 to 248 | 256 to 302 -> 0.91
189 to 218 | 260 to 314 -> 0.94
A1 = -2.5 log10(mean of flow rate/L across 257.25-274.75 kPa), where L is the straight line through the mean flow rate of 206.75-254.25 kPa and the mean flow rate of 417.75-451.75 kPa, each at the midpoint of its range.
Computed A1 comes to 0.049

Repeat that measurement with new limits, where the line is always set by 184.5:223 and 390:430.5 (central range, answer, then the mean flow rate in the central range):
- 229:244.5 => -0.03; 28.7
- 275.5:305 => 0.06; 25.7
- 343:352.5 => 0.01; 25.8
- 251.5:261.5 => 0.04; 26.7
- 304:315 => 0.01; 26.5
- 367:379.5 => -0.01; 25.8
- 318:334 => -0.01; 26.7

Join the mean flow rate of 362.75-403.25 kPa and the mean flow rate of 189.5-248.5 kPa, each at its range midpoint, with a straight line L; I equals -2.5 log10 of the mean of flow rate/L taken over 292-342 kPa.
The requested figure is 0.02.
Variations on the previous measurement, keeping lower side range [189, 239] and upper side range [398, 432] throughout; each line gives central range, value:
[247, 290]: 0.035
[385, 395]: 0.007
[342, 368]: -0.004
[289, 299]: 0.049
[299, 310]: 0.053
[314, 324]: 0.043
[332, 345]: 0.006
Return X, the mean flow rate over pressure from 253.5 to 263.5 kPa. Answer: 26.2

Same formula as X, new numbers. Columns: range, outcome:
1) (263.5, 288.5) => 26.7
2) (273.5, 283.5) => 26.1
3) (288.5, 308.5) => 25.6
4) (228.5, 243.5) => 28.9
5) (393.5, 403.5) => 25.1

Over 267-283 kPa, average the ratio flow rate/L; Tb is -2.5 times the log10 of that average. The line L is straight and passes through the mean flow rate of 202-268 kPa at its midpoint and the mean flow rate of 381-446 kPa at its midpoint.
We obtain 0.03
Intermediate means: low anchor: 28.1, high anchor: 25.4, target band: 26.8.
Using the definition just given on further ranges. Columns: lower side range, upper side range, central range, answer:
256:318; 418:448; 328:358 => -0.01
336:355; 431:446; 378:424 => 0.04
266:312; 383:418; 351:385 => -0.03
